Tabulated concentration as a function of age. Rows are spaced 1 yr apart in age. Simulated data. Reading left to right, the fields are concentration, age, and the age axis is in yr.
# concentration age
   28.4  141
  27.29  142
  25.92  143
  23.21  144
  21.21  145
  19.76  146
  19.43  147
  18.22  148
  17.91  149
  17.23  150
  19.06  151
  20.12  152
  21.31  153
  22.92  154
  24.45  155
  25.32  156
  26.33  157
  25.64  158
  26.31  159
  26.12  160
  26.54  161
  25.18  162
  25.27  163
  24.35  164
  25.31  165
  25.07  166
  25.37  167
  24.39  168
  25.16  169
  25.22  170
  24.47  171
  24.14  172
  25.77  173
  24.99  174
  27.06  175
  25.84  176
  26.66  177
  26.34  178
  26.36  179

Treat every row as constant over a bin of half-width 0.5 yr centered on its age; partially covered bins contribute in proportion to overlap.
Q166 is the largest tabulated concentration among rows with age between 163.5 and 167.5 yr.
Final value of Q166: 25.37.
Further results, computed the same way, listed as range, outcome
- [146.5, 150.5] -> 19.43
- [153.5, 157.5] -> 26.33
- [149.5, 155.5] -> 24.45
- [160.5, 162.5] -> 26.54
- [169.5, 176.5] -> 27.06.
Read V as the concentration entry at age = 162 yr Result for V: 25.18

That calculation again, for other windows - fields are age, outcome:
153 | 21.31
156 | 25.32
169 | 25.16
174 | 24.99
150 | 17.23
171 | 24.47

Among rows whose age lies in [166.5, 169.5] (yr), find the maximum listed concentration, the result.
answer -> 25.37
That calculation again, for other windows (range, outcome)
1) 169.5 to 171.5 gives 25.22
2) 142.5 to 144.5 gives 25.92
